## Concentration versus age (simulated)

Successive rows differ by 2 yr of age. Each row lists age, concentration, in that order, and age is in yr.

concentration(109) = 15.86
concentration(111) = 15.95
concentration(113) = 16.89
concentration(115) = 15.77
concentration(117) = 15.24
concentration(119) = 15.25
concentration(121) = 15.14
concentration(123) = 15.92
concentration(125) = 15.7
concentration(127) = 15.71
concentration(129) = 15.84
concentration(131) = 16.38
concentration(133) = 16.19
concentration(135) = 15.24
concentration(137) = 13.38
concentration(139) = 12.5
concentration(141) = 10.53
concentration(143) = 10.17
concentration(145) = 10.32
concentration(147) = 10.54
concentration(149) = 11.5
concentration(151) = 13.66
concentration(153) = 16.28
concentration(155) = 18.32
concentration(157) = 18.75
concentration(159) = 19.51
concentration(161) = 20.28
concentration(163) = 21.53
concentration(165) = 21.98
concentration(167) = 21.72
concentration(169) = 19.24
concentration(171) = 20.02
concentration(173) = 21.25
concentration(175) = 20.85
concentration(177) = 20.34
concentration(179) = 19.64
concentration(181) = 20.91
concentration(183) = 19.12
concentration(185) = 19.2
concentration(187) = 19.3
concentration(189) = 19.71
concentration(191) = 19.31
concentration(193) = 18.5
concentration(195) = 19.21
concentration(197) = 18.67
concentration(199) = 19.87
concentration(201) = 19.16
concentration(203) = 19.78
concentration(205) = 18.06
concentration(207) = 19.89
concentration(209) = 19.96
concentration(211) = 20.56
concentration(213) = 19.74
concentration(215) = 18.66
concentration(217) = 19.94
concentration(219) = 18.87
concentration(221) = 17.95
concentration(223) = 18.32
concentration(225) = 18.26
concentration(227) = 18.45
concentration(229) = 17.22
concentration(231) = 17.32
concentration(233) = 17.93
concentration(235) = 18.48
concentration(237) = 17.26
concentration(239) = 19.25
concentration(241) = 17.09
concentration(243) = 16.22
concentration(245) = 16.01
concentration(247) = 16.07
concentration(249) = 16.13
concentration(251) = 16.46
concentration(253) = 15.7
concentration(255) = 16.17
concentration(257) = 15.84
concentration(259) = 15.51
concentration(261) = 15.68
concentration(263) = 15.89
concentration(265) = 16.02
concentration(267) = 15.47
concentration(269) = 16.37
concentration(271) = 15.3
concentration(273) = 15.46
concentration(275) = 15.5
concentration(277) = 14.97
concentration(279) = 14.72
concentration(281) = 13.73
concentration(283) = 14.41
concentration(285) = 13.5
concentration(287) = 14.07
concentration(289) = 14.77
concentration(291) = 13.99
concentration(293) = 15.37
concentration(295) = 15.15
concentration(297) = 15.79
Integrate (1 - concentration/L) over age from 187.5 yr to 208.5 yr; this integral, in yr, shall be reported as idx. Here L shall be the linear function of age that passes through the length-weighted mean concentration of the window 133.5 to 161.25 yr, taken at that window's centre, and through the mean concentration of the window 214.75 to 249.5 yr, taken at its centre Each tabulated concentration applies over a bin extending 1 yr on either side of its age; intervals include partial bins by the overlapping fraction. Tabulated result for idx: -3.7 yr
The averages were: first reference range 14.2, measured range 19.2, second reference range 17.7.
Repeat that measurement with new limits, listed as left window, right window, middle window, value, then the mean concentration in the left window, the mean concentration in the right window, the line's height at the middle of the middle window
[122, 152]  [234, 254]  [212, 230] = -2.73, 13.6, 16.9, 16.2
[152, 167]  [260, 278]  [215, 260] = -1.38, 19.7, 15.6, 16.8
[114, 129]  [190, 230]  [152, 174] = -3.47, 15.6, 19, 17.2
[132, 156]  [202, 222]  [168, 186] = -4.33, 13.2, 19.3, 16.2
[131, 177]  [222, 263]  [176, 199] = -3.75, 16.6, 16.9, 16.7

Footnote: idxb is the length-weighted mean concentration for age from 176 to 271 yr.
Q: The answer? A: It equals 18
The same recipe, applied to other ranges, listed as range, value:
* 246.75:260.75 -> 16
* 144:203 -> 18.6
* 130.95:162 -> 14.5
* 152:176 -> 20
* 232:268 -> 16.5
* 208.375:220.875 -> 19.5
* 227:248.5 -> 17.3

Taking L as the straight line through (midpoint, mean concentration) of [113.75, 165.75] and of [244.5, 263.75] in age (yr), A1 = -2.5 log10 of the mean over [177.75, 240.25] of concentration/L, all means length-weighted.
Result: -0.20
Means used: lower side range 15.4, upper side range 15.9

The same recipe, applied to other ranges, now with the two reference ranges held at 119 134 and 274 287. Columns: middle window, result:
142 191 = -0.174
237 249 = -0.145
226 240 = -0.207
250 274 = -0.087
